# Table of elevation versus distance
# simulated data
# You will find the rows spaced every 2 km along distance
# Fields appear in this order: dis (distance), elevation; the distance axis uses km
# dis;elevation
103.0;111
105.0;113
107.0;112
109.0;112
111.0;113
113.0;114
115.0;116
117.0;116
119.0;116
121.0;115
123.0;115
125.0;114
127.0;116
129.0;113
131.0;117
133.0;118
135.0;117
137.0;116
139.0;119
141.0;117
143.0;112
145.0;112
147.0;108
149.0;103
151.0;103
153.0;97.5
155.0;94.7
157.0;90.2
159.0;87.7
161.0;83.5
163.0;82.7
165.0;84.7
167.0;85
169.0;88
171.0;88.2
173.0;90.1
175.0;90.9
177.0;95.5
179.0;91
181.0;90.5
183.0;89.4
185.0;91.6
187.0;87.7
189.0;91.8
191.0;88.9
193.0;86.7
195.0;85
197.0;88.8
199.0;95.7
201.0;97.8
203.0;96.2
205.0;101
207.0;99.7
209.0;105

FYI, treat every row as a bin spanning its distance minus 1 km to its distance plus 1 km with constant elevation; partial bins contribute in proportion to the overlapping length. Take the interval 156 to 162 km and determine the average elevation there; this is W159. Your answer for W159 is 87.1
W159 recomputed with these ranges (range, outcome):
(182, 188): 89.6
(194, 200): 89.8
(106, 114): 113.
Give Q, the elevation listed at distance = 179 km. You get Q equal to 91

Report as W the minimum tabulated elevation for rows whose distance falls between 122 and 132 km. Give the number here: 113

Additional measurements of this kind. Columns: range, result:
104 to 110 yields 112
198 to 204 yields 95.7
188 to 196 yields 85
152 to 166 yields 82.7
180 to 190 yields 87.7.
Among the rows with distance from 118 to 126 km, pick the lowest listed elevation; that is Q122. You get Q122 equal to 114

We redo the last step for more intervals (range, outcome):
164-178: 84.7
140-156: 94.7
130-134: 117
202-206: 96.2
